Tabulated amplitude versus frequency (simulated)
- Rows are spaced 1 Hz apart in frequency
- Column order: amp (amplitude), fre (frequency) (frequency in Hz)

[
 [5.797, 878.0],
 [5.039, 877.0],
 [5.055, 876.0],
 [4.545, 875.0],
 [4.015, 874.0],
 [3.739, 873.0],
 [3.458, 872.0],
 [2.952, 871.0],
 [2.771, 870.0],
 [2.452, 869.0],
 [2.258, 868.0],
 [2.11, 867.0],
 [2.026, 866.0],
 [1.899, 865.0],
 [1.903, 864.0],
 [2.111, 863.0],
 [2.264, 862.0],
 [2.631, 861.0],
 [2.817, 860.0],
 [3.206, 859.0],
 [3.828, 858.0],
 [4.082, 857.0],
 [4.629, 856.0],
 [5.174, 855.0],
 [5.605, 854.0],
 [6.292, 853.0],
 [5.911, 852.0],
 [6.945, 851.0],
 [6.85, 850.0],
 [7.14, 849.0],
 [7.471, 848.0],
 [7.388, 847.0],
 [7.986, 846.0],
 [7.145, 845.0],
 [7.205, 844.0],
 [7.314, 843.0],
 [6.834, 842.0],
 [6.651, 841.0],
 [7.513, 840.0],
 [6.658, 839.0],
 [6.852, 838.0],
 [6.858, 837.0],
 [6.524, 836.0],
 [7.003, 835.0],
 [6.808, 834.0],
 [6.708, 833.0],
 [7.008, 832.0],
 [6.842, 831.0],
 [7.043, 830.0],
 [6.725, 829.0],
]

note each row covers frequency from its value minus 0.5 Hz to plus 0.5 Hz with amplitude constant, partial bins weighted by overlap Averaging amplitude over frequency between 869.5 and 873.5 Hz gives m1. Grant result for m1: 3.23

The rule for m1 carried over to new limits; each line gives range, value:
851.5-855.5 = 5.75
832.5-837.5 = 6.78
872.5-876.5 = 4.34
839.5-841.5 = 7.08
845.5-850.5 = 7.37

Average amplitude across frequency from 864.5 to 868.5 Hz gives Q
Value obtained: 2.07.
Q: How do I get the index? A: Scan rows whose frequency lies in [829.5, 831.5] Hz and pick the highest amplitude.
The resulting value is 7.043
